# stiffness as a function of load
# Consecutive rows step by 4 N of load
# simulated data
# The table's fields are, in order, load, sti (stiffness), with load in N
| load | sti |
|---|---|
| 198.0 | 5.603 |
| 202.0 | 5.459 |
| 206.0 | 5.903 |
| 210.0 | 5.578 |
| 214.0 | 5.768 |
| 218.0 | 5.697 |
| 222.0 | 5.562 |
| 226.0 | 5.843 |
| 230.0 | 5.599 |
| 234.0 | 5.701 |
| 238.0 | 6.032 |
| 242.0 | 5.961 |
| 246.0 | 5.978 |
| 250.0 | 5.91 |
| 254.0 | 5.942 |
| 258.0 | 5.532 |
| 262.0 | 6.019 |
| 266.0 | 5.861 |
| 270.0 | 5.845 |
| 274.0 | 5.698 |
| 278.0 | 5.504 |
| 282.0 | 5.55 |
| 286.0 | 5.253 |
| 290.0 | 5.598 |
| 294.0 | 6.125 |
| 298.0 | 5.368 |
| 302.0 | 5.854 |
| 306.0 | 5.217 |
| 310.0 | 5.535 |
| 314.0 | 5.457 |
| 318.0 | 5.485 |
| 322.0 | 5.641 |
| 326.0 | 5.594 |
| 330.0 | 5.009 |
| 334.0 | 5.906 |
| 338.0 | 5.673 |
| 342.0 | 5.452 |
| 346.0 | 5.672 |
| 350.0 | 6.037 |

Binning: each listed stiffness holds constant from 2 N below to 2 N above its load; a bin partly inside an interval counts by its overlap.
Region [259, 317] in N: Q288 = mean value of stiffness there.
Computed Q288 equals 5.63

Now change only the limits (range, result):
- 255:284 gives 5.72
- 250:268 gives 5.85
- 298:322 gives 5.51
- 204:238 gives 5.73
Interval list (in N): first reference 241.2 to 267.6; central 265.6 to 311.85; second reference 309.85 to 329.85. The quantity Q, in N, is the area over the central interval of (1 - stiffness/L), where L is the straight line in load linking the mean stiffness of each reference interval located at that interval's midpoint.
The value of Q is 0.6 N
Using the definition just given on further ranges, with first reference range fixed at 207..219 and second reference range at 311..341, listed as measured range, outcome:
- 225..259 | -1.12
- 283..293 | 0.15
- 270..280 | -0.07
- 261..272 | -0.54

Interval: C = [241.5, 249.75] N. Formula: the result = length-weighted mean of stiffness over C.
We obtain 5.96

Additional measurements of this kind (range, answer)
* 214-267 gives 5.82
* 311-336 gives 5.52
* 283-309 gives 5.57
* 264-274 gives 5.82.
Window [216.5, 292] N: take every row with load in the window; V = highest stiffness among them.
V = 6.032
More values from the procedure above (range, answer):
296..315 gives 5.854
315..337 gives 5.906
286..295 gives 6.125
